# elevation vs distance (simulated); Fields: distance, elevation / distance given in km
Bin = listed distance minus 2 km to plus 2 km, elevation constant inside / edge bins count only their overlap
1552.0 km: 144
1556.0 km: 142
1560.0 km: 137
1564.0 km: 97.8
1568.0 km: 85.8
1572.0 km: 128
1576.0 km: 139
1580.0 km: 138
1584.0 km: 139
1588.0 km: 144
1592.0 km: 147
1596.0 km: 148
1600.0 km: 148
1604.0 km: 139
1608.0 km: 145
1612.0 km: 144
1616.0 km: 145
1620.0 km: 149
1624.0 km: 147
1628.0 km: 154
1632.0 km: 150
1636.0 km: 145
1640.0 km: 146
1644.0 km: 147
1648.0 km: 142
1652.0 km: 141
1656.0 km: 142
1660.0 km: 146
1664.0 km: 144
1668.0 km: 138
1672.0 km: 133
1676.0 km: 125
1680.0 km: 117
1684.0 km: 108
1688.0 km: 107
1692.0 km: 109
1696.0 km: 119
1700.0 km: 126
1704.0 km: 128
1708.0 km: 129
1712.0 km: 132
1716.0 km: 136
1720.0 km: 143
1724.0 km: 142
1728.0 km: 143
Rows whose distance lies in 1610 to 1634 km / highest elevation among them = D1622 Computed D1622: 154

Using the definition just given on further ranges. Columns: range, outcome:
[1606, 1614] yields 145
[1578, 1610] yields 148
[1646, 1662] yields 146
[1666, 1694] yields 138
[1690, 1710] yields 129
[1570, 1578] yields 139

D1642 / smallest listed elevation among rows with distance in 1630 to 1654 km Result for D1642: 141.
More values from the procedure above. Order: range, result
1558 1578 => 85.8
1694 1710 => 119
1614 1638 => 145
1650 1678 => 125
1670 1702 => 107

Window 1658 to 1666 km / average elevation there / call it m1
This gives 145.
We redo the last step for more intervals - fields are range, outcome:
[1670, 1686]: 121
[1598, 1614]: 144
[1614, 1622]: 147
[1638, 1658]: 144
